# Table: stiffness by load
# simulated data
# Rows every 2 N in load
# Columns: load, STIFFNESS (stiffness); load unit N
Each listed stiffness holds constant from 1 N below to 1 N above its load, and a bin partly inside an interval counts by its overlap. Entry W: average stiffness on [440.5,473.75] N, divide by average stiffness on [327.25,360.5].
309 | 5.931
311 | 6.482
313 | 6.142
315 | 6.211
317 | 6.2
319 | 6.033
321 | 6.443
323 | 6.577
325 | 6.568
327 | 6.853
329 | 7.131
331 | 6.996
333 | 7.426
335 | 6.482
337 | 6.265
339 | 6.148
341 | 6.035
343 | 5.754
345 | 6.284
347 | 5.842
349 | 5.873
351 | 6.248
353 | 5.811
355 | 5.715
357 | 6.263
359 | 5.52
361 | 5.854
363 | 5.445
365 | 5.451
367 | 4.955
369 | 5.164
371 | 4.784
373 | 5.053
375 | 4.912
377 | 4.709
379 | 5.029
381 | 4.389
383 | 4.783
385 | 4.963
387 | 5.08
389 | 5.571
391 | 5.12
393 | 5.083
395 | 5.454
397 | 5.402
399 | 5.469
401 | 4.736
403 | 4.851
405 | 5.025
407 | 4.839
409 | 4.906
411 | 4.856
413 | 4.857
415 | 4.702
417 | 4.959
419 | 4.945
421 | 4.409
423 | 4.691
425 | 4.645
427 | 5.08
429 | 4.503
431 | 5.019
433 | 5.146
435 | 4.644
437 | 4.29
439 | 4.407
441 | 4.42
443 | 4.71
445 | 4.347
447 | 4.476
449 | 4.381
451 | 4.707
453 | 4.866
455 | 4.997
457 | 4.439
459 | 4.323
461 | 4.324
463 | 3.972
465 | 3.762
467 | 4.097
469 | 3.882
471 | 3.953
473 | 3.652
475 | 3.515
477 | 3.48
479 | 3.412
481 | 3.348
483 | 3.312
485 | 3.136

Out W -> 0.69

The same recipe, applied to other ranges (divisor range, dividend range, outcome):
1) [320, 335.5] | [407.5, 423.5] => 0.70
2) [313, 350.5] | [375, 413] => 0.78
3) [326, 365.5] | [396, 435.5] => 0.79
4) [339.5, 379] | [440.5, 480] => 0.75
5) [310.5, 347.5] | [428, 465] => 0.71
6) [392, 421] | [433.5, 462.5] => 0.91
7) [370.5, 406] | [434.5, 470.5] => 0.87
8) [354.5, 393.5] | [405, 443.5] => 0.92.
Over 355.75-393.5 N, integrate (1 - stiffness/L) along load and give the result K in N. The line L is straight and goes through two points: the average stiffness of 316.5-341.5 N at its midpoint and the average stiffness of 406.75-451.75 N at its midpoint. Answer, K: 3.6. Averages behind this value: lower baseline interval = 6.57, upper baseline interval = 4.69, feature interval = 5.17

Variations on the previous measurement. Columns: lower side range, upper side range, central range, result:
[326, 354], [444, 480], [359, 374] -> 1.6 N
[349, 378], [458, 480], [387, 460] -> -4.7 N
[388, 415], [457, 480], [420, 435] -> -0.6 N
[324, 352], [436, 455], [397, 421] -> 1.2 N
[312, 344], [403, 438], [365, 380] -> 1.8 N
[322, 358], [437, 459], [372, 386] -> 2.1 N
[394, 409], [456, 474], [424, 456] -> -1.5 N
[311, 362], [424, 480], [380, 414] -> 1.5 N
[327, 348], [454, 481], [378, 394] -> 1.5 N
